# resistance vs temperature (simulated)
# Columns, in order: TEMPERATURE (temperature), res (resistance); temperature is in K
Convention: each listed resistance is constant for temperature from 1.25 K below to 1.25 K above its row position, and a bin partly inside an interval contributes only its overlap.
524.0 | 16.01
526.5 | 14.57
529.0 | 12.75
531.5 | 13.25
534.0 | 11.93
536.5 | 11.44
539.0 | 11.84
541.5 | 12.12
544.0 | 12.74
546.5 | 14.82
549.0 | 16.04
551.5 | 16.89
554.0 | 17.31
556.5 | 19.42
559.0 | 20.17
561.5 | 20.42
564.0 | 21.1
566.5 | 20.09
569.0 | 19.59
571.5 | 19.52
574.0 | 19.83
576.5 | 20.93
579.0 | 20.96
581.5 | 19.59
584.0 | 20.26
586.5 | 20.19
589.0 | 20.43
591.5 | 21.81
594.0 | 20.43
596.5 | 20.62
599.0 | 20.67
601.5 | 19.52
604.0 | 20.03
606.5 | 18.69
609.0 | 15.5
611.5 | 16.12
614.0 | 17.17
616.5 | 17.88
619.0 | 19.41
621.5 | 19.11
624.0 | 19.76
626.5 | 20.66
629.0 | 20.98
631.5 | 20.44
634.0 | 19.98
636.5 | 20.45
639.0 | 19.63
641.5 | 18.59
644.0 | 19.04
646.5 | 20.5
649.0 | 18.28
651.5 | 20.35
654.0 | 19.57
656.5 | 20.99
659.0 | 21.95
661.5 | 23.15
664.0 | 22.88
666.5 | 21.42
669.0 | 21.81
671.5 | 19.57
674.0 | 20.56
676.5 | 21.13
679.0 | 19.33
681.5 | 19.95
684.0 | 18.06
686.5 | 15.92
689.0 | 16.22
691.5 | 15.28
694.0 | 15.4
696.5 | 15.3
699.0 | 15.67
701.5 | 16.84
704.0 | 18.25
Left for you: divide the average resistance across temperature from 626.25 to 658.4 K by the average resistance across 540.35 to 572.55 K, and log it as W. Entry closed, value 1.13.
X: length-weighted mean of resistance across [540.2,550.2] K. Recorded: 13.9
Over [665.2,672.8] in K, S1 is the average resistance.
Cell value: 20.9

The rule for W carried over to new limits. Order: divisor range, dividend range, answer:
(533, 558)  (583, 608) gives 1.39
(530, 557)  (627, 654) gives 1.40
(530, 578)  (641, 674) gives 1.23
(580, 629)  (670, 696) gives 0.93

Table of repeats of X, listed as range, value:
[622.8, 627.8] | 20.2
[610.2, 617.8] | 17.1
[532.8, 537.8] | 11.7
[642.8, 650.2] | 19.3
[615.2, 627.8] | 19.4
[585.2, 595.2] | 20.7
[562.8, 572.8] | 20.1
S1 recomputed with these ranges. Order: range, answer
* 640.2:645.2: 18.8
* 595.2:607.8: 19.9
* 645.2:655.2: 19.7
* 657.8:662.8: 22.6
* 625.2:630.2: 20.8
